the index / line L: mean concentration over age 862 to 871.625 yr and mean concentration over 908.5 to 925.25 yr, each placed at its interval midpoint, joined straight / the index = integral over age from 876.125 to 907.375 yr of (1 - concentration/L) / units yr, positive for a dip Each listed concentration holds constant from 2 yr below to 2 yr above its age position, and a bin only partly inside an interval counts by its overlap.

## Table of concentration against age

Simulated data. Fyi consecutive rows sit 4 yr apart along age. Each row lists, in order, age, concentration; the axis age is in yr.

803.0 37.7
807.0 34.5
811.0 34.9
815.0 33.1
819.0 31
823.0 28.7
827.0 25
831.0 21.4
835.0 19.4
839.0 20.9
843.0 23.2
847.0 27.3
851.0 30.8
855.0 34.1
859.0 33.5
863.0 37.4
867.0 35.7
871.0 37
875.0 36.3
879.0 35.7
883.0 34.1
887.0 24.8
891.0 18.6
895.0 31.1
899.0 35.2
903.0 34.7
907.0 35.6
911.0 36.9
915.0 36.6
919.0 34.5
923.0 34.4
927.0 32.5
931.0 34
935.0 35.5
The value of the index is 4.3 yr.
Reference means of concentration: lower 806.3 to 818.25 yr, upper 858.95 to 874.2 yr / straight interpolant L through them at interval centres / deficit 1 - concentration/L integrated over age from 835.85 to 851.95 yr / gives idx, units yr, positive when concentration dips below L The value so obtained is 4.8 yr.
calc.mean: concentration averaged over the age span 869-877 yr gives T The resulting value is 36.6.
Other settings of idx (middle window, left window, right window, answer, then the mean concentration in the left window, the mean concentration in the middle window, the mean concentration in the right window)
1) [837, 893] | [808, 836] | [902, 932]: 1.0 yr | 28.2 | 30.7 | 34.9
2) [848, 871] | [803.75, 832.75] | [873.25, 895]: -3.2 yr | 30.2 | 34.2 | 29.9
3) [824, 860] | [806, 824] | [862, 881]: 8.8 yr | 32.5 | 26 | 36.4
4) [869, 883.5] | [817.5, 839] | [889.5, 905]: -3.8 yr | 24.6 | 35.9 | 30.3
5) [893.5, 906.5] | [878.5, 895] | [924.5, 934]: -1.9 yr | 28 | 34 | 33.5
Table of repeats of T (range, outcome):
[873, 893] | 29.9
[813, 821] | 32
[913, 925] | 35.2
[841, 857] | 28.9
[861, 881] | 36.4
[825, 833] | 23.2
